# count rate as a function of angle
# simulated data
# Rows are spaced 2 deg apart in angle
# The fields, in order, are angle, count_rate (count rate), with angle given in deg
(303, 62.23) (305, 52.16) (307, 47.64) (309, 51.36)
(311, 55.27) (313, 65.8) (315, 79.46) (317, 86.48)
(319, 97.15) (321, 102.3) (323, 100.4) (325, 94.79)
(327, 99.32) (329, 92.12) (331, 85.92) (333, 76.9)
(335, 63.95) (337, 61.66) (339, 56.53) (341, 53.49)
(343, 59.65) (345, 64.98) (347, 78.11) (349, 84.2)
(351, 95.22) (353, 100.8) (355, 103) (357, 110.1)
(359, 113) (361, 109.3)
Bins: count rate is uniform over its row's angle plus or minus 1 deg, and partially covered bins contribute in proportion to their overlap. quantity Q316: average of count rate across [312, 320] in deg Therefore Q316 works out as 82.2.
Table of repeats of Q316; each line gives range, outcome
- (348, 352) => 89.7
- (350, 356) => 99.7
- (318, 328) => 98.8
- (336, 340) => 59.1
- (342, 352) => 76.4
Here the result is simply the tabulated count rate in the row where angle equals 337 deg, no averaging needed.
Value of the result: 61.66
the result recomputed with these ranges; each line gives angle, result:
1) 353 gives 100.8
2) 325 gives 94.79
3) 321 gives 102.3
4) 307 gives 47.64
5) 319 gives 97.15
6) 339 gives 56.53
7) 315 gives 79.46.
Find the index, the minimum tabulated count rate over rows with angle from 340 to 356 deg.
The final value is 53.49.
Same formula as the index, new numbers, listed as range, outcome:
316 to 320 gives 86.48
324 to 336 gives 63.95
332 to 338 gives 61.66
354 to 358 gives 103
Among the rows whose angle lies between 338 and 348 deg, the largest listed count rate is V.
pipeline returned 78.11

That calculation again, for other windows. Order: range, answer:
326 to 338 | 99.32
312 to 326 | 102.3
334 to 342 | 63.95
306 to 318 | 86.48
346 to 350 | 84.2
